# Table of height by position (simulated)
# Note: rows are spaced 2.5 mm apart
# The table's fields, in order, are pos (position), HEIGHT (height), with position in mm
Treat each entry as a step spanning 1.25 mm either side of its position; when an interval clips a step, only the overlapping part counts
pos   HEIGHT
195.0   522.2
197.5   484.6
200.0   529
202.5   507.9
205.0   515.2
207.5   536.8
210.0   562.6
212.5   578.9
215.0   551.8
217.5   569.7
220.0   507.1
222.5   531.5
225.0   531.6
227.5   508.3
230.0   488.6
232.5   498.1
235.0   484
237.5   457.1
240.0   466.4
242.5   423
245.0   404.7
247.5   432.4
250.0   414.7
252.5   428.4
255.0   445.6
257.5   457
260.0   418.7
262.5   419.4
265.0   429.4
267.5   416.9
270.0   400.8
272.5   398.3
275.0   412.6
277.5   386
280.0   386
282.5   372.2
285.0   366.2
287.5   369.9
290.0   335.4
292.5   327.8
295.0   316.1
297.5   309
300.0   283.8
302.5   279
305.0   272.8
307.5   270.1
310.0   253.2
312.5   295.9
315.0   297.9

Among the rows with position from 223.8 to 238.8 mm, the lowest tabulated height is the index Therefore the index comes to 457.1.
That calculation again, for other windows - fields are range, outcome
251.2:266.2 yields 418.7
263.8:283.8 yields 372.2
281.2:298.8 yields 309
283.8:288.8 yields 366.2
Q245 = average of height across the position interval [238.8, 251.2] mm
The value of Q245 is 428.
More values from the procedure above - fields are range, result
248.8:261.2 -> 433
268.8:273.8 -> 400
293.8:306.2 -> 292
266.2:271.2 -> 409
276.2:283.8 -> 382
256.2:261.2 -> 438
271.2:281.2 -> 396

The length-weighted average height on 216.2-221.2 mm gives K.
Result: 539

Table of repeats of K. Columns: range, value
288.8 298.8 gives 322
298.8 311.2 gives 272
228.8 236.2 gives 490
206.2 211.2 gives 549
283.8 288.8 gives 368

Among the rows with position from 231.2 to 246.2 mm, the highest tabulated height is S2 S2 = 498.1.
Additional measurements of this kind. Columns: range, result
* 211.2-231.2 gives 578.9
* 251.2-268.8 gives 457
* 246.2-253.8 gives 432.4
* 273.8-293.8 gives 412.6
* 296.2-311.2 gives 309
